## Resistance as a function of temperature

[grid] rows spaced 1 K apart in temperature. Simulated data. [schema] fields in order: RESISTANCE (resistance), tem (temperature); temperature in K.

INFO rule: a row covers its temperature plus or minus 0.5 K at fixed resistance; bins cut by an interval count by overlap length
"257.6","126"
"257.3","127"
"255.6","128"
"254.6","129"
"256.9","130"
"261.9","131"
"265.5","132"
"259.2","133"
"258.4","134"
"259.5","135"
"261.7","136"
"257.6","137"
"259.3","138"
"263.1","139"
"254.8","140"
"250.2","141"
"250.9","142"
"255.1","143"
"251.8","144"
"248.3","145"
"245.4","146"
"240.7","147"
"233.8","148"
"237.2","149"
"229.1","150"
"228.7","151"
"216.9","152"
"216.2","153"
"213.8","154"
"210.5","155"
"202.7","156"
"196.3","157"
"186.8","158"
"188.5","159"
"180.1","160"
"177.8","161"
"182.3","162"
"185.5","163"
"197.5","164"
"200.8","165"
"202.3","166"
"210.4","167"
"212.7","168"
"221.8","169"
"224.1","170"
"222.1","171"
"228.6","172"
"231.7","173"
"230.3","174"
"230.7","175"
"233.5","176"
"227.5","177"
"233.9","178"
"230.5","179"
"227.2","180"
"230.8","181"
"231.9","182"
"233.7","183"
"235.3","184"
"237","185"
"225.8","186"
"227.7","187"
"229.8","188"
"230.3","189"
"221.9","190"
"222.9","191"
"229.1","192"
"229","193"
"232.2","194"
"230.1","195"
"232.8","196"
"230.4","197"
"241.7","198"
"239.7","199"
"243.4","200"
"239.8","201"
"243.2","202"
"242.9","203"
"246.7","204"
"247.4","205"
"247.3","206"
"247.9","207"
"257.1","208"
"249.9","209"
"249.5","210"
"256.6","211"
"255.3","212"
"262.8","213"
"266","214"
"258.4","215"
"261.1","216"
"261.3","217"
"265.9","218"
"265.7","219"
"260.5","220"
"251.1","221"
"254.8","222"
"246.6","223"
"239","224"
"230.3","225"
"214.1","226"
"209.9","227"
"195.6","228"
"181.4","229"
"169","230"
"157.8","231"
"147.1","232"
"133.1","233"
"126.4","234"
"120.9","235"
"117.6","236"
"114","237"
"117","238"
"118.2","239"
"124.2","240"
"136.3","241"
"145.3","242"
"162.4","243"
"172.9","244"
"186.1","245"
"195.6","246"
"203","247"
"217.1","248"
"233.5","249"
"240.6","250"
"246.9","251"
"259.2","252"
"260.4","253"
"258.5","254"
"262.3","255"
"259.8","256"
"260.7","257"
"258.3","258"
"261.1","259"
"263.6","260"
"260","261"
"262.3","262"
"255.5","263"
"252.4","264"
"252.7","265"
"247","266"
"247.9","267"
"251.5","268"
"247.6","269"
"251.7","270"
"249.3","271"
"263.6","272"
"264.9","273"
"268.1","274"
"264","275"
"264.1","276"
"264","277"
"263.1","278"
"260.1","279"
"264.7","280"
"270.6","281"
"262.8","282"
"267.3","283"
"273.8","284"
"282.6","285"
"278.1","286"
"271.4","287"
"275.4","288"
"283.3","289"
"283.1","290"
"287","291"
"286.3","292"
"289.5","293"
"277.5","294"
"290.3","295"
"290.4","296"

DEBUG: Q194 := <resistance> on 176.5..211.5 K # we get 237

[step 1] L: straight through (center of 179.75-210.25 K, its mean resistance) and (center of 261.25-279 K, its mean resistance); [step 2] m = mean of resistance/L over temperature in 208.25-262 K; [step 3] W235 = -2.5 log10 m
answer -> 0.16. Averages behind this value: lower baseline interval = 237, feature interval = 214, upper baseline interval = 257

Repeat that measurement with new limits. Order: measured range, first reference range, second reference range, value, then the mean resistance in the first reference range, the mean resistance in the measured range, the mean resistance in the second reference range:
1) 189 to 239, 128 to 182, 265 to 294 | 0.12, 229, 221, 267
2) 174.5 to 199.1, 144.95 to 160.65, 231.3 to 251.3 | -0.18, 216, 231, 162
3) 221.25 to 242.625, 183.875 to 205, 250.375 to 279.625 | 0.42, 234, 168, 258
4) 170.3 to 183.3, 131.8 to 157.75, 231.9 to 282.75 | 0.02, 240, 230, 222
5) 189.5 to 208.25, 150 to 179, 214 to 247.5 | -0.19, 211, 238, 190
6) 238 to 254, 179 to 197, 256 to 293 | 0.30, 230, 193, 265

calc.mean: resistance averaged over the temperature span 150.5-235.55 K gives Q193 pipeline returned 223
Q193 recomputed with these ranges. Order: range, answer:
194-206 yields 240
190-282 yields 229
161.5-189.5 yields 222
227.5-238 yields 145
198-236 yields 227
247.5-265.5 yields 254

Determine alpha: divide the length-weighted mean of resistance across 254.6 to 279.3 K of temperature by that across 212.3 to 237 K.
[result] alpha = 1.23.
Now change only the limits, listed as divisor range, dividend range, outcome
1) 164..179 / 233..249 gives 0.69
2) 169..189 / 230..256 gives 0.78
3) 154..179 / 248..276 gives 1.22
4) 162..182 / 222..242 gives 0.75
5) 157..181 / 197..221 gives 1.19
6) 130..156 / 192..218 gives 1.01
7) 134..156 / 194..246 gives 0.87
